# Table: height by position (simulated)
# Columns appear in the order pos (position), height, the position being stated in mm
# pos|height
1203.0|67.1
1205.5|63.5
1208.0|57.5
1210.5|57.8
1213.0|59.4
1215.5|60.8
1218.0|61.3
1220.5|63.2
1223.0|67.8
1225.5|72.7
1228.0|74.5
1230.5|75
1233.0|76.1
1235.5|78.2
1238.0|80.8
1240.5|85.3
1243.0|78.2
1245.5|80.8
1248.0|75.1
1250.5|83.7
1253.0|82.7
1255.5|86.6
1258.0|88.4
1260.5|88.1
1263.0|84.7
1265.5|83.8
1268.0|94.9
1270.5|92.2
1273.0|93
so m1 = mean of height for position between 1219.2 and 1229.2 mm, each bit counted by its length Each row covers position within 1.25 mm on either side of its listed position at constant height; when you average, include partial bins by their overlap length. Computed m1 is 69.5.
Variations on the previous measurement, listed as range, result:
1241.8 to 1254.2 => 80.1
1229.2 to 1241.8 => 79.1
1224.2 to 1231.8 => 74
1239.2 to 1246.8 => 81.4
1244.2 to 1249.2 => 78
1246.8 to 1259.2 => 83.3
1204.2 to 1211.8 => 59.6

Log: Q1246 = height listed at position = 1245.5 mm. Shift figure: 80.8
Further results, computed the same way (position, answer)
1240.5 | 85.3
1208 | 57.5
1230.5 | 75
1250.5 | 83.7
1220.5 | 63.2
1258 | 88.4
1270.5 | 92.2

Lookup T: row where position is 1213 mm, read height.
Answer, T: 59.4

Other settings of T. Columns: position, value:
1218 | 61.3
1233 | 76.1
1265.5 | 83.8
